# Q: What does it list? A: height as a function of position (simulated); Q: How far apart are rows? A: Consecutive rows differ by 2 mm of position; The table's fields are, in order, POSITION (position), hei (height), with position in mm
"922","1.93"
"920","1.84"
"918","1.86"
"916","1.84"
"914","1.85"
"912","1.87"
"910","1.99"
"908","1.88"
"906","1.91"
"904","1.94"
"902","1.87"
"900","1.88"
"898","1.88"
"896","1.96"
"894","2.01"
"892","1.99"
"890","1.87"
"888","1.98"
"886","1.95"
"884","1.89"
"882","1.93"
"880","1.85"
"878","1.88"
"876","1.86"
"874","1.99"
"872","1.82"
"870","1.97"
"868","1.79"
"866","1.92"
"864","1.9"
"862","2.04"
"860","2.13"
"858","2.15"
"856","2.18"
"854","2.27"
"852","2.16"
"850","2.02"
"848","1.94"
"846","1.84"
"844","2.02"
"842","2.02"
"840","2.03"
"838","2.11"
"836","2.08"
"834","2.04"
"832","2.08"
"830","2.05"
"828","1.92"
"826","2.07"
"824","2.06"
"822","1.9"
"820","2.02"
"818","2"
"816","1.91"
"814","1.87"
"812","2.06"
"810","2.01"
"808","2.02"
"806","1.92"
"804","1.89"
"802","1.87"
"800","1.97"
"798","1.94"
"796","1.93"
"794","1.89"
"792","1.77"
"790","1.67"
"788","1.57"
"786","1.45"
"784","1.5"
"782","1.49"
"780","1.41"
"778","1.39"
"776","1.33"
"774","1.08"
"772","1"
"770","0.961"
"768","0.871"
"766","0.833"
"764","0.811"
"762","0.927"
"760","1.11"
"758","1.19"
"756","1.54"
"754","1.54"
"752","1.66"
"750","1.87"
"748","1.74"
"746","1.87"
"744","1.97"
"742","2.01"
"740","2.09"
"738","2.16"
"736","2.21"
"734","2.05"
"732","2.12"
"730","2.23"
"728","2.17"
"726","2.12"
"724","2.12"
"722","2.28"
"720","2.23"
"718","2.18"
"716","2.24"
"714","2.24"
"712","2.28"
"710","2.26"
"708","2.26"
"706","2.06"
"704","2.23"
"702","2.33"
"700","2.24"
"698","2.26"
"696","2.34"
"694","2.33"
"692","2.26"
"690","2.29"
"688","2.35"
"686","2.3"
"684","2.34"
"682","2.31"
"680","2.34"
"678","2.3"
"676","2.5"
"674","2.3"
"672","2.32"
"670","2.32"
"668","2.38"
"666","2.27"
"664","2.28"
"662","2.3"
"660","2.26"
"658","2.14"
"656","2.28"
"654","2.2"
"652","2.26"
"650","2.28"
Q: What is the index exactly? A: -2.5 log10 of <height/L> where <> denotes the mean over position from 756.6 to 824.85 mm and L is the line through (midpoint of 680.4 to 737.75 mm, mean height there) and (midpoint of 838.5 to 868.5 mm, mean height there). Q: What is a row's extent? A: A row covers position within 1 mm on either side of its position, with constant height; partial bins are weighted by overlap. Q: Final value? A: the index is 0.32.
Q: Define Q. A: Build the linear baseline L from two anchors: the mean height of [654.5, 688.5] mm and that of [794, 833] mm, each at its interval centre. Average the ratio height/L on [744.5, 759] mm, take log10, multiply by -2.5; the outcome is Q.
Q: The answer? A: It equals 0.28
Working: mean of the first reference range 2.31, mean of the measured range 1.64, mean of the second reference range 1.97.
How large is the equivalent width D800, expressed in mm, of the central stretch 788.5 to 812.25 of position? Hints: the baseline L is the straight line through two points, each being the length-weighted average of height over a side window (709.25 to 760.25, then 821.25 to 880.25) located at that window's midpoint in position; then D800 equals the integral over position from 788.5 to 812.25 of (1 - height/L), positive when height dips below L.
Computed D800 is 1.2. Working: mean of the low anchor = 1.99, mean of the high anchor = 2.01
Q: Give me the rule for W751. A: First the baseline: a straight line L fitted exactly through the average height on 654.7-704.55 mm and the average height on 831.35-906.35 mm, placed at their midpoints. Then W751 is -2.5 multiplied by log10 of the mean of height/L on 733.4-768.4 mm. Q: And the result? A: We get 0.35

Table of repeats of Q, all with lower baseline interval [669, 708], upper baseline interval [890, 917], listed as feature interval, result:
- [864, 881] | 0.046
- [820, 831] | 0.027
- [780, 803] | 0.225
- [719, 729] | 0.026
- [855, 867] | -0.035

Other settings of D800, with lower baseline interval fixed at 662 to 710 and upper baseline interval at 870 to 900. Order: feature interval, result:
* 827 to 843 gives -0.2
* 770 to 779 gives 4.0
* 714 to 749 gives 1.6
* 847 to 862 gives -1.1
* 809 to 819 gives 0.4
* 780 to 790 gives 2.8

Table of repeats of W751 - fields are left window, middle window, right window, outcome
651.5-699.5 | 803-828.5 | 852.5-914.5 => 0.05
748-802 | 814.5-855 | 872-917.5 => -0.21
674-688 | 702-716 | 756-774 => -0.18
